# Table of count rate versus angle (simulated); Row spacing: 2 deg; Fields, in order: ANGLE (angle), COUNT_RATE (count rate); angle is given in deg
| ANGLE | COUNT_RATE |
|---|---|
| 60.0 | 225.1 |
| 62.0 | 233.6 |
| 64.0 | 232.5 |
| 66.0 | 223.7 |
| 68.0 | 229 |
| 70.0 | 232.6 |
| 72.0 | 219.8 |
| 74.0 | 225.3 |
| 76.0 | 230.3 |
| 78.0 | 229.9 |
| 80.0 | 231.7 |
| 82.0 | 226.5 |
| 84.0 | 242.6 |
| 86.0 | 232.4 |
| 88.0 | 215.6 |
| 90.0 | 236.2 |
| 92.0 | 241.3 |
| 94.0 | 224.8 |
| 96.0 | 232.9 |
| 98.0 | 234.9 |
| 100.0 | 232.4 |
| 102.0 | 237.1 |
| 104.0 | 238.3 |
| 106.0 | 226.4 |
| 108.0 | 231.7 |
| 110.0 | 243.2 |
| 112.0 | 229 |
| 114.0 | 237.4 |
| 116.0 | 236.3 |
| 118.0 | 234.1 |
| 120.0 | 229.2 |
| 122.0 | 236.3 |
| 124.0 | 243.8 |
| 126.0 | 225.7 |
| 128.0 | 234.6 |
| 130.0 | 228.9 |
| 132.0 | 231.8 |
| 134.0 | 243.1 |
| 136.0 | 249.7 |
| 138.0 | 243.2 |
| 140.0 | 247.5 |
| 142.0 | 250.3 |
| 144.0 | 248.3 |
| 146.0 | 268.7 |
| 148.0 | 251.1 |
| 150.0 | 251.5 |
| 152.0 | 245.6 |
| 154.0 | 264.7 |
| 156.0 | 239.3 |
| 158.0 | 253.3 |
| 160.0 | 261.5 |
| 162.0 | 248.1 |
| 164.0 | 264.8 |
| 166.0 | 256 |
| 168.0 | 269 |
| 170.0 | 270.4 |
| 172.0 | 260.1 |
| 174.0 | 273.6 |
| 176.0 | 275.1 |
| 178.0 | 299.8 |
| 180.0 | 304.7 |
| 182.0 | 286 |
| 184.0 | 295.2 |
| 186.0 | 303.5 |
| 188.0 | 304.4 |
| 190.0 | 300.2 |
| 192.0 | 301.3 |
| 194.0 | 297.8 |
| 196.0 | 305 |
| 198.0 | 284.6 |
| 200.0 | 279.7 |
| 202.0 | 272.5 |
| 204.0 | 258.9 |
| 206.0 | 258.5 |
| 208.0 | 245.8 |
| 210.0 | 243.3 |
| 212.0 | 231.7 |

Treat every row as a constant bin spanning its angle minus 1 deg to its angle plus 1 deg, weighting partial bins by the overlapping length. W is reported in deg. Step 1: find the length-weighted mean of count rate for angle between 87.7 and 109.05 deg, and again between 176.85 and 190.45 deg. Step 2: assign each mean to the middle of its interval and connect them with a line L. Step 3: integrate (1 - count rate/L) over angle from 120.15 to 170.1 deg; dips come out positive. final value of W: 3.8 deg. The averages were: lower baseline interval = 233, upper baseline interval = 299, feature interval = 248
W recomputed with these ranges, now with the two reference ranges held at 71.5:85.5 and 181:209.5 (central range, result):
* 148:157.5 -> 0.51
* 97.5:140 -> 2.18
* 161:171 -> 0.34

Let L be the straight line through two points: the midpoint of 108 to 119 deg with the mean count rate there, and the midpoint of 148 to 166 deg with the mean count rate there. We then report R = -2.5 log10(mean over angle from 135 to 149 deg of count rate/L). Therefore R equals -0.02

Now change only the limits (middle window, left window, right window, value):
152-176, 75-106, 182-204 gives 0.062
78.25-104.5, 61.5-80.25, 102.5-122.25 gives -0.006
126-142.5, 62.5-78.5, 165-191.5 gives 0.094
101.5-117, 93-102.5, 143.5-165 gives 0.008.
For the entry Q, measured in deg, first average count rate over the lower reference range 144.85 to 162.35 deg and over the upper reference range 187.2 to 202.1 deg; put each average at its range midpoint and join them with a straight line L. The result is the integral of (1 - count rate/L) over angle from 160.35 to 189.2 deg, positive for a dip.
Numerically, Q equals -0.4 deg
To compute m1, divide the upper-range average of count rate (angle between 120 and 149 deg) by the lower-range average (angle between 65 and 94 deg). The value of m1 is 1.1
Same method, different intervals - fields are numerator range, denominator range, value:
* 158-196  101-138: 1.20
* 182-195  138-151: 1.19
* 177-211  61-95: 1.24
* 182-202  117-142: 1.24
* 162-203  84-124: 1.22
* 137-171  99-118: 1.09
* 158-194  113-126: 1.19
